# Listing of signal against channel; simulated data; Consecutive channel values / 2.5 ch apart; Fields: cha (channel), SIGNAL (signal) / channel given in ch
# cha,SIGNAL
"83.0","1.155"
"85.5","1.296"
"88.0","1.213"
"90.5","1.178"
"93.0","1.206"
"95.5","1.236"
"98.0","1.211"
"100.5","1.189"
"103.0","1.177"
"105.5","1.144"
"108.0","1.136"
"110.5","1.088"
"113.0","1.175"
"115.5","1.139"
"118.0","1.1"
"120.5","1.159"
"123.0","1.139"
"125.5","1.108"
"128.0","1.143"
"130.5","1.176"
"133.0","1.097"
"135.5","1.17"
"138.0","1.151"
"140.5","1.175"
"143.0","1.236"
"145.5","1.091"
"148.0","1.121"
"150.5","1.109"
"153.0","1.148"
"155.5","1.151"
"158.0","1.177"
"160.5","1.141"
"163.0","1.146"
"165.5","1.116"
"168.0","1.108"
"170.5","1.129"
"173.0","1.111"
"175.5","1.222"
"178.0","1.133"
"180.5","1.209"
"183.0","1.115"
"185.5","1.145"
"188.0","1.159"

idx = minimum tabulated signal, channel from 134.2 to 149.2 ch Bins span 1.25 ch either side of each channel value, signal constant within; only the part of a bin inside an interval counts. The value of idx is 1.091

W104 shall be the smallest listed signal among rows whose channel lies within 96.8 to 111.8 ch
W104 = 1.088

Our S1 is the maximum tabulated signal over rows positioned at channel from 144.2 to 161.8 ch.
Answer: 1.177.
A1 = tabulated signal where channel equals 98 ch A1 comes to 1.211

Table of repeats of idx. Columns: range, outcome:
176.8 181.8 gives 1.133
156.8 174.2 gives 1.108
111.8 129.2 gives 1.1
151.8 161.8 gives 1.141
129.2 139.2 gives 1.097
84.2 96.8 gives 1.178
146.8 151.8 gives 1.109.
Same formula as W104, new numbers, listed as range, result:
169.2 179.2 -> 1.111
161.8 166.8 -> 1.116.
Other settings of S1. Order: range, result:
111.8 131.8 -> 1.176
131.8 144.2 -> 1.236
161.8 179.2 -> 1.222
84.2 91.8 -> 1.296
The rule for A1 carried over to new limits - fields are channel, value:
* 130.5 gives 1.176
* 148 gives 1.121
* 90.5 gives 1.178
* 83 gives 1.155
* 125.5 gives 1.108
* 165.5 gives 1.116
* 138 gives 1.151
